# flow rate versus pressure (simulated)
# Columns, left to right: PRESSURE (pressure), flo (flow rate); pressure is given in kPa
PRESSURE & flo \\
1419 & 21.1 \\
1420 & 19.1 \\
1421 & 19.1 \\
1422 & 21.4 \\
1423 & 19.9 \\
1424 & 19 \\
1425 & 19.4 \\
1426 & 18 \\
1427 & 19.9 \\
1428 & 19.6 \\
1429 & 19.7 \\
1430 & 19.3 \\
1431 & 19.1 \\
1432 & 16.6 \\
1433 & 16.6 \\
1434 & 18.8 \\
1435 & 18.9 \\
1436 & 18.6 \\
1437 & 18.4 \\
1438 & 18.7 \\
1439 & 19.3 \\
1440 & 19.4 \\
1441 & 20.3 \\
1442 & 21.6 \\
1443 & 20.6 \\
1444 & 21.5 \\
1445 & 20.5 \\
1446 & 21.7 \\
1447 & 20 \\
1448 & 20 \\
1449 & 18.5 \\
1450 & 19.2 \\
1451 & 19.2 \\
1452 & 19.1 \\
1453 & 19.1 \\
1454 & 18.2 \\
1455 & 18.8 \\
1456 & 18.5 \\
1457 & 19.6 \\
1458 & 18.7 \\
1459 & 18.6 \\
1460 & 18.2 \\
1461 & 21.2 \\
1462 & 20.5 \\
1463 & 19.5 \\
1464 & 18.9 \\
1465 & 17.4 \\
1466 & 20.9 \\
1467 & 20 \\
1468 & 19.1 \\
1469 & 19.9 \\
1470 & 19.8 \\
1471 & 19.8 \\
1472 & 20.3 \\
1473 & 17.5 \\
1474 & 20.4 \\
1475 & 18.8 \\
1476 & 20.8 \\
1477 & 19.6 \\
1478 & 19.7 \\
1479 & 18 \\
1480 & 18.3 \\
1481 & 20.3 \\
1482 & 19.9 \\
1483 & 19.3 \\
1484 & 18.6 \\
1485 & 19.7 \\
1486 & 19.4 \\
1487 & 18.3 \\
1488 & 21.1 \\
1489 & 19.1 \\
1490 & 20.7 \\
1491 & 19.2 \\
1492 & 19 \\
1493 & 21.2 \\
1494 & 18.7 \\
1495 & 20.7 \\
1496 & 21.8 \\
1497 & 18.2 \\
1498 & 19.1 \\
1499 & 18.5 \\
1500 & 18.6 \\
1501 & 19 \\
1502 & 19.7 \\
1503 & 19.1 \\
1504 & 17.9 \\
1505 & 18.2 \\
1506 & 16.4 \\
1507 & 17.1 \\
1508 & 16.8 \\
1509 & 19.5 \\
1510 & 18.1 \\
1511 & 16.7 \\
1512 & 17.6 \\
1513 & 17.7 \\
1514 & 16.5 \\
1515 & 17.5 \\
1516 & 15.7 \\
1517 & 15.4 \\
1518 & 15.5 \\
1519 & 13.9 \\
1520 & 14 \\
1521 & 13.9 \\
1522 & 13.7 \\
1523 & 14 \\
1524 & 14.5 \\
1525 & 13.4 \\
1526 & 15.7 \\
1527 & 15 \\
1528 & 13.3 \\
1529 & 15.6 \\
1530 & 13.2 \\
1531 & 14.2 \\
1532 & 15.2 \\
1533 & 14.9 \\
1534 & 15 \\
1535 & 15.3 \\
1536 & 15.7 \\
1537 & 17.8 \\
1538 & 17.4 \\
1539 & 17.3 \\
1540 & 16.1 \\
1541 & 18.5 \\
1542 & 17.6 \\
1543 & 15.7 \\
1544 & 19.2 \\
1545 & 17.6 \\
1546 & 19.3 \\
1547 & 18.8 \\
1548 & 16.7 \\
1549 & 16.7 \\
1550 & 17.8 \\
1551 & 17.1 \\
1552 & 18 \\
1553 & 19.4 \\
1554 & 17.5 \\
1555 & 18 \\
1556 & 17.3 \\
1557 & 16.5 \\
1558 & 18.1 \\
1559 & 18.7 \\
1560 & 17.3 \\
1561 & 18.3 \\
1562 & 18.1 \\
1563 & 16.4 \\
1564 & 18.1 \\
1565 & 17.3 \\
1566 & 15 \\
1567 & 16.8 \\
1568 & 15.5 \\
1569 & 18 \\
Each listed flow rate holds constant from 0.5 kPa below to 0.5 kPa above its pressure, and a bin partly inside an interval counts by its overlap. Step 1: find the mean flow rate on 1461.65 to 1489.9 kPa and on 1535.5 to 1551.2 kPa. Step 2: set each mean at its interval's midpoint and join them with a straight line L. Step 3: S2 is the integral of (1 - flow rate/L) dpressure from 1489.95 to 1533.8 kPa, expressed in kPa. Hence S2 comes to 3.7 kPa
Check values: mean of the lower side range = 19.5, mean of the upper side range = 17.5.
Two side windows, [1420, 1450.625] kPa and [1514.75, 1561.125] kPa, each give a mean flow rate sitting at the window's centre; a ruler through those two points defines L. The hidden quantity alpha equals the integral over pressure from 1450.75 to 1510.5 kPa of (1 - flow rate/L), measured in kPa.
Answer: -3.8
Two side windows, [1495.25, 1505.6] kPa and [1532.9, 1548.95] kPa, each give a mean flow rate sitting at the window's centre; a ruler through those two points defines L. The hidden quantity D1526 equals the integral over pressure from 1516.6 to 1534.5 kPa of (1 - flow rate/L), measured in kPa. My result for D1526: 3.4 kPa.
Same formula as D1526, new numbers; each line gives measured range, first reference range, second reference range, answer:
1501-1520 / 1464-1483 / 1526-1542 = 0.03 kPa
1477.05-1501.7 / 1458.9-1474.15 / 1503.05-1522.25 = -1.95 kPa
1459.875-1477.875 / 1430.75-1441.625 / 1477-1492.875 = -0.43 kPa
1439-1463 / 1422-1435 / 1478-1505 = -0.76 kPa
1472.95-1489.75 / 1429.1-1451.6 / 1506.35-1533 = -1.95 kPa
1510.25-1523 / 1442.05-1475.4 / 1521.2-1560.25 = 1.26 kPa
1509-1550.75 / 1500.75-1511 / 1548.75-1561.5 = 4.28 kPa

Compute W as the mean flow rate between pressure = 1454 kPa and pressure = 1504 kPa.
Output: 19.4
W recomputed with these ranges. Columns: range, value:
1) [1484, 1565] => 17.3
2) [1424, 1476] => 19.3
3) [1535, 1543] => 17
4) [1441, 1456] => 19.8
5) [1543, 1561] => 17.8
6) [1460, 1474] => 19.6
